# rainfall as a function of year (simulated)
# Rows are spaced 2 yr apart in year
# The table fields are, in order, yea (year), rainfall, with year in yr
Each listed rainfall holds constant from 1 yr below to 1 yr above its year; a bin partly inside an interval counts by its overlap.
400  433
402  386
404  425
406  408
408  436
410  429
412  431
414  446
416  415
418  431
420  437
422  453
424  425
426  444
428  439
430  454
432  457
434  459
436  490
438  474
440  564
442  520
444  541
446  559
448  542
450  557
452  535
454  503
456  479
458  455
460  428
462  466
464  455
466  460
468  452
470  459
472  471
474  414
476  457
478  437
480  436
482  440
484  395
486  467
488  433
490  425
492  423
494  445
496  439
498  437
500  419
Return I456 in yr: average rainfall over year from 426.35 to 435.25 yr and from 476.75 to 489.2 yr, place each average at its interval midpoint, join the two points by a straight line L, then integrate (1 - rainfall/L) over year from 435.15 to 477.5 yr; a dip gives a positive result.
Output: -4.3 yr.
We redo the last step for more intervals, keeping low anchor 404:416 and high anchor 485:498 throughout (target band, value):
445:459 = -2.7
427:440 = -1.2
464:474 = -0.4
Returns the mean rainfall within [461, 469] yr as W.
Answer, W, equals 458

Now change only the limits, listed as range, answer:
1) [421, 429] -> 440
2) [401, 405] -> 406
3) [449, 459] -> 506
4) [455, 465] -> 457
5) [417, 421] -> 434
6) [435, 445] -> 518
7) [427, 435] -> 452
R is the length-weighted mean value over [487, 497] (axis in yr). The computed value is 433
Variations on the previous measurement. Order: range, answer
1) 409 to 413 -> 430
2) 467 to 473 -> 461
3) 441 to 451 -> 544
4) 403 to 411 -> 424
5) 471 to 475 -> 442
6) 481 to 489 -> 434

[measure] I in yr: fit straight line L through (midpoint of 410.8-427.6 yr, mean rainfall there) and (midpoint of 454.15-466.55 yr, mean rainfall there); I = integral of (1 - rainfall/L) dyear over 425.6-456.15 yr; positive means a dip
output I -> -3.7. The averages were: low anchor 435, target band 503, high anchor 460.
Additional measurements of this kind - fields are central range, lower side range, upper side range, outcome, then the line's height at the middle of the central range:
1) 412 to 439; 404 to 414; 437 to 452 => 1.7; 478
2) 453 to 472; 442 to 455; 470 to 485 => 1.0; 489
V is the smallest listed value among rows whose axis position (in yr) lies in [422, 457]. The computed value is 425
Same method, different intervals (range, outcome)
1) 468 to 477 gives 414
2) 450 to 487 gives 395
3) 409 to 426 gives 415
